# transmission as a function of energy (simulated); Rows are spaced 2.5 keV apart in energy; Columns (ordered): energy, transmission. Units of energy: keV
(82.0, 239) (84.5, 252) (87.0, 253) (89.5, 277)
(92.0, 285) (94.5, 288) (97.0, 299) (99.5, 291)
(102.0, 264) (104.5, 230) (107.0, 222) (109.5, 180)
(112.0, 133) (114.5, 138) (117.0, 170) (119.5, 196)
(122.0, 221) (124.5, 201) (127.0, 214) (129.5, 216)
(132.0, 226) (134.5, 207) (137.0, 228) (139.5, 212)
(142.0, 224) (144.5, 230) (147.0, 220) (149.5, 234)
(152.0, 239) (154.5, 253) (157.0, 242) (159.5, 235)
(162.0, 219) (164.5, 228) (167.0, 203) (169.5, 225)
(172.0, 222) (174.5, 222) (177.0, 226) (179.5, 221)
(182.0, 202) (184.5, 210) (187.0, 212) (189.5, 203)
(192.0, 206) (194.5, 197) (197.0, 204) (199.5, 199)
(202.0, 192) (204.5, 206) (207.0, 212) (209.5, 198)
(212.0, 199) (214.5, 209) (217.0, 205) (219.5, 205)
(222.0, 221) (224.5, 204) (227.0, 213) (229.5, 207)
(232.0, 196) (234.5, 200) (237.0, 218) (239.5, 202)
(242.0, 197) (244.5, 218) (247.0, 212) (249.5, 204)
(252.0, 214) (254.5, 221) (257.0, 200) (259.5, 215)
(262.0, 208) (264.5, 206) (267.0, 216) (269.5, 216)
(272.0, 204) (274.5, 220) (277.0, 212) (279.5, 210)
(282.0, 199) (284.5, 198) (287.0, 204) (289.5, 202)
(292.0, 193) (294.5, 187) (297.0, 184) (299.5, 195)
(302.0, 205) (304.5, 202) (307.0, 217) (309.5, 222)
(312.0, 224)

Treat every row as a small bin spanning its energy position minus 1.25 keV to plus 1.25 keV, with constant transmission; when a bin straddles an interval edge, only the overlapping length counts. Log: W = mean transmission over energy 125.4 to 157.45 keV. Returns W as 226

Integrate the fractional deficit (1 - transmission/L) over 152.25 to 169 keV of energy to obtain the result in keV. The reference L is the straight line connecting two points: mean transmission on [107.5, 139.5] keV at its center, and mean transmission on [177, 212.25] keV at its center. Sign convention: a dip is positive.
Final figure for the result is -2.5 keV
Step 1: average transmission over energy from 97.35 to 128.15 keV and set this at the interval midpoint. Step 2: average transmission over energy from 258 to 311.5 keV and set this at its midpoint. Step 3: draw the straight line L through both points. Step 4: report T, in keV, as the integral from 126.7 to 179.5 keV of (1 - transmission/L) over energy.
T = -4.5 keV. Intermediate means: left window 208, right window 206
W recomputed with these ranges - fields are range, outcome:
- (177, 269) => 207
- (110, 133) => 190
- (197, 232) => 205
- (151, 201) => 218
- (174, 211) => 207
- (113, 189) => 216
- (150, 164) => 237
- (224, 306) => 206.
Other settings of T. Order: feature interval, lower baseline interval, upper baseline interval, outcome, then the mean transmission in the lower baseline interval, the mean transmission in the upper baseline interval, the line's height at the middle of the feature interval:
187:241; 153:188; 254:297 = 2.77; 223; 206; 216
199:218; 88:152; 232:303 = 0.94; 225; 206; 213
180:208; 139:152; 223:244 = 1.35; 226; 205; 215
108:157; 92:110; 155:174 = 6.67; 259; 226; 242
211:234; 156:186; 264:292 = 0.86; 221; 207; 214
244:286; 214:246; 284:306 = -1.73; 207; 197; 202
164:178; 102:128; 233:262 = -1.42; 194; 209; 200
